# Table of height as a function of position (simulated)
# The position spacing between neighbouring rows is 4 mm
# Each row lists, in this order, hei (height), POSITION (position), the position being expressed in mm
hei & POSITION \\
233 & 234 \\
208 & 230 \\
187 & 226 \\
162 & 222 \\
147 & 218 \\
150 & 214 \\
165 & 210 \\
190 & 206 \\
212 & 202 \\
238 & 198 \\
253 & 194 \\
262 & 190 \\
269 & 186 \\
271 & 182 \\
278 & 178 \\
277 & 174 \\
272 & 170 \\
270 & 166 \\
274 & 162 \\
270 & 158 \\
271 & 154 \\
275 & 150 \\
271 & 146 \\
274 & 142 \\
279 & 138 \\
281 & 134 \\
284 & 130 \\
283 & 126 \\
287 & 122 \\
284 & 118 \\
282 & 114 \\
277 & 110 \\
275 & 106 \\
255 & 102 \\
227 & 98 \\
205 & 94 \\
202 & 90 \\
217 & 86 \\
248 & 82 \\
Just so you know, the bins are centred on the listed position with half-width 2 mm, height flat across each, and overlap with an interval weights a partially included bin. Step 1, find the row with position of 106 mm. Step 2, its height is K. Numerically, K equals 275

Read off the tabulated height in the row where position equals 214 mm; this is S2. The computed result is 150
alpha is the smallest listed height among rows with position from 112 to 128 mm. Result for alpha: 282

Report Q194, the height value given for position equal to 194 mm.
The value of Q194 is 253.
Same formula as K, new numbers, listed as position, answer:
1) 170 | 272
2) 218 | 147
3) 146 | 271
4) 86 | 217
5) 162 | 274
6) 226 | 187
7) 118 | 284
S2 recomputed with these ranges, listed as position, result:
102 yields 255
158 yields 270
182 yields 271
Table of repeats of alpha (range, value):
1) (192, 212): 165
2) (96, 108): 227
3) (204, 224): 147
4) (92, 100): 205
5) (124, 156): 271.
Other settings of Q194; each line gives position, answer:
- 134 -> 281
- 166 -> 270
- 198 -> 238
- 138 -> 279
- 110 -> 277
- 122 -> 287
